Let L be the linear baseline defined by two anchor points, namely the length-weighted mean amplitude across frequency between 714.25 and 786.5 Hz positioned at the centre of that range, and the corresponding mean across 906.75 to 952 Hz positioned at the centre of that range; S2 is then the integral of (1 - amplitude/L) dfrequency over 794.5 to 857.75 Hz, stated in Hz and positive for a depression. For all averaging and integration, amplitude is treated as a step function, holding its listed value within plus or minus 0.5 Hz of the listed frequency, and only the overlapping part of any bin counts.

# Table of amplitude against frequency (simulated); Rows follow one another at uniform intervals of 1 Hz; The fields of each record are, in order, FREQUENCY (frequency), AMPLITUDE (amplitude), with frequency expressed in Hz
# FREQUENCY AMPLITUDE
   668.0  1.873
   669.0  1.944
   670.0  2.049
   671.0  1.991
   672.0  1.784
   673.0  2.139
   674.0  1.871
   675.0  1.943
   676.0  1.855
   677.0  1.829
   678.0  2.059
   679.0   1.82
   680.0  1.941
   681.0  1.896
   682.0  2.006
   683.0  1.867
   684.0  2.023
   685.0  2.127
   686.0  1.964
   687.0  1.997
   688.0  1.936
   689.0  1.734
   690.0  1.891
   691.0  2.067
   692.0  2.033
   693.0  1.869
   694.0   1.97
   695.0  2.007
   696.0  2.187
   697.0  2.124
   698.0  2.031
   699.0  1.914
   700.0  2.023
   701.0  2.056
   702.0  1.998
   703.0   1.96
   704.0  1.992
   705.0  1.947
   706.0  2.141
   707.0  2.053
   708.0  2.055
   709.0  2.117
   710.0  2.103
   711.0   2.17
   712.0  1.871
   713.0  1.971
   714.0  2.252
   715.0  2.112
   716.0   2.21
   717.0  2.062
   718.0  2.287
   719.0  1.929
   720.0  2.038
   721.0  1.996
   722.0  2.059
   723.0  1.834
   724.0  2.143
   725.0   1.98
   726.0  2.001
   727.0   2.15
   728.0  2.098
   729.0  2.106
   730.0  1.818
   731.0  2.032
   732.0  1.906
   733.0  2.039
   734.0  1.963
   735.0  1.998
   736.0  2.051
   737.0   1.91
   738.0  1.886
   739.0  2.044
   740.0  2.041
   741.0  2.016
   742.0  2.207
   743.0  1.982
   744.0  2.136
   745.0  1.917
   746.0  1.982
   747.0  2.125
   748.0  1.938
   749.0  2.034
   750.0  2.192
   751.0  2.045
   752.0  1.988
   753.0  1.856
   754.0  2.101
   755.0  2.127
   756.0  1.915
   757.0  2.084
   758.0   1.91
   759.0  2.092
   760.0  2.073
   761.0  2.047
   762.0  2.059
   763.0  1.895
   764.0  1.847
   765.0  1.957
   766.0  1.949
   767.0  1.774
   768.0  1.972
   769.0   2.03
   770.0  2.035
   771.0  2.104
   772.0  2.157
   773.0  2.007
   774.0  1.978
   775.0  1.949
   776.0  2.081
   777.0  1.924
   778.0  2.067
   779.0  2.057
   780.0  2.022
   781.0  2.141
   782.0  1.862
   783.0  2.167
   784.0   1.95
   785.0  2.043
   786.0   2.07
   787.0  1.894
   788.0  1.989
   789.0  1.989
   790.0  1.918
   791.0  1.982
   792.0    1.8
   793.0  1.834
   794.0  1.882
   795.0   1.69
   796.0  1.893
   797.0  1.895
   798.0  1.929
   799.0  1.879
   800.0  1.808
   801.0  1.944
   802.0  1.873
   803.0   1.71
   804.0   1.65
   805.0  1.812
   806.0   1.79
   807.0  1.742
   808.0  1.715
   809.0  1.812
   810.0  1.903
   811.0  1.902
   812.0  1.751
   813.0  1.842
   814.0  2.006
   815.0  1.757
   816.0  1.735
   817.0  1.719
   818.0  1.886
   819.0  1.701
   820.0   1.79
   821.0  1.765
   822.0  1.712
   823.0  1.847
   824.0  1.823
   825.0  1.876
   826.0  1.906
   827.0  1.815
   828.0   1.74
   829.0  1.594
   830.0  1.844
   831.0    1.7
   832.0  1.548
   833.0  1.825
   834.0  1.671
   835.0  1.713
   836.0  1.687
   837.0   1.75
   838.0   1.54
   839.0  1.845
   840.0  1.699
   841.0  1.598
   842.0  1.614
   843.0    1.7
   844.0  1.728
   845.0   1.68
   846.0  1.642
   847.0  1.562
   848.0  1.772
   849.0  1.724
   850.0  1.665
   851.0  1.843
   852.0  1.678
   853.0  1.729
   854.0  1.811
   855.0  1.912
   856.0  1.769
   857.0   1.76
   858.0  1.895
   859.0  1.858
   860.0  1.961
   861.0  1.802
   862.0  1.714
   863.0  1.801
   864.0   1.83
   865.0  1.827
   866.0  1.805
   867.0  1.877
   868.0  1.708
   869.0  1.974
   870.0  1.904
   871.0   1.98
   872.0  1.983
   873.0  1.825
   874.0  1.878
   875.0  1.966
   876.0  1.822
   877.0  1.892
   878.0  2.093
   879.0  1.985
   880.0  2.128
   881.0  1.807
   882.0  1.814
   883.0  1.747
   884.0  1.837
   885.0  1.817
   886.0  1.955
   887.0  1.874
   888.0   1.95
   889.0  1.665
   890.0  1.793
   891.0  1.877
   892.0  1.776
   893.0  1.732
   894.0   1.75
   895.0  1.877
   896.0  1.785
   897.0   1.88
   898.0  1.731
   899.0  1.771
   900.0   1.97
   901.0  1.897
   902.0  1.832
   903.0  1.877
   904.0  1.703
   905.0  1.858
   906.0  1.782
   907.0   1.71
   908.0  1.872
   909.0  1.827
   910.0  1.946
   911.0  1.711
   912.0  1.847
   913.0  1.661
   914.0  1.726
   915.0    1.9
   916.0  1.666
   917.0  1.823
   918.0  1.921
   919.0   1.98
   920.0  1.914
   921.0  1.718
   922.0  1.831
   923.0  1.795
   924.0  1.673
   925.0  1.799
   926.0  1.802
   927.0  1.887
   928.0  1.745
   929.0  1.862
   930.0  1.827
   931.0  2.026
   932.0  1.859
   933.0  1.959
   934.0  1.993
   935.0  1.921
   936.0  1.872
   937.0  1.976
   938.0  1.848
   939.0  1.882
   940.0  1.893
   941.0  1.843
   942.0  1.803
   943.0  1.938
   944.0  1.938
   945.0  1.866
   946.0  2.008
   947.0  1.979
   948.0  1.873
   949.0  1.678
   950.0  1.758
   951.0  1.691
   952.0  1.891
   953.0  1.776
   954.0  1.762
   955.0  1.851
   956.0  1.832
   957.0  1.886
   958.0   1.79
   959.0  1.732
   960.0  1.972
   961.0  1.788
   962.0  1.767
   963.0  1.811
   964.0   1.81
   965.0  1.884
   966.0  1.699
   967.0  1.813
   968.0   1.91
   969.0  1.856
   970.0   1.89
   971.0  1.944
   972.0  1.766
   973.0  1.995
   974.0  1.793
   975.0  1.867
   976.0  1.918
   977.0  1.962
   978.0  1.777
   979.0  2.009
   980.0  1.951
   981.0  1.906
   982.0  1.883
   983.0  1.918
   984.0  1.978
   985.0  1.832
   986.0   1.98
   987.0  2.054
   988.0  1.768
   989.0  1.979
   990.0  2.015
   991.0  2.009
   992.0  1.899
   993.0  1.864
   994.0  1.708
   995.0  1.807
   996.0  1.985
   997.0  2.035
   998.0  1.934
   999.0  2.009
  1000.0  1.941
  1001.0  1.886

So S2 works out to 5.92 Hz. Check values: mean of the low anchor 2.02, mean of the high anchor 1.85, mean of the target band 1.77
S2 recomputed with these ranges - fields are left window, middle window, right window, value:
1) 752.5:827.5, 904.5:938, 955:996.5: 0.9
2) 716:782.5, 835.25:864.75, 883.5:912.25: 2.2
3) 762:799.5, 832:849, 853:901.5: 1.9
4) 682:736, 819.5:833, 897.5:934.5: 1.0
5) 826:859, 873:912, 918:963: -1.2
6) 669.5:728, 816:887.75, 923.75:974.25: 4.4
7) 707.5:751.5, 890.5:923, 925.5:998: 1.7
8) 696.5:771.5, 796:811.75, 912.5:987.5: 1.2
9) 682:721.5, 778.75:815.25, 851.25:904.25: 0.8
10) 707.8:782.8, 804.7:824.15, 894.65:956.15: 1.5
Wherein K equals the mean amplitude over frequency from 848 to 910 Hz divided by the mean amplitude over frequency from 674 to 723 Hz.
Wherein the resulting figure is 0.92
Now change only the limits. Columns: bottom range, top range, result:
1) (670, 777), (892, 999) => 0.92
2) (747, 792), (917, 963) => 0.92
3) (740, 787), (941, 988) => 0.92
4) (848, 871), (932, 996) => 1.03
